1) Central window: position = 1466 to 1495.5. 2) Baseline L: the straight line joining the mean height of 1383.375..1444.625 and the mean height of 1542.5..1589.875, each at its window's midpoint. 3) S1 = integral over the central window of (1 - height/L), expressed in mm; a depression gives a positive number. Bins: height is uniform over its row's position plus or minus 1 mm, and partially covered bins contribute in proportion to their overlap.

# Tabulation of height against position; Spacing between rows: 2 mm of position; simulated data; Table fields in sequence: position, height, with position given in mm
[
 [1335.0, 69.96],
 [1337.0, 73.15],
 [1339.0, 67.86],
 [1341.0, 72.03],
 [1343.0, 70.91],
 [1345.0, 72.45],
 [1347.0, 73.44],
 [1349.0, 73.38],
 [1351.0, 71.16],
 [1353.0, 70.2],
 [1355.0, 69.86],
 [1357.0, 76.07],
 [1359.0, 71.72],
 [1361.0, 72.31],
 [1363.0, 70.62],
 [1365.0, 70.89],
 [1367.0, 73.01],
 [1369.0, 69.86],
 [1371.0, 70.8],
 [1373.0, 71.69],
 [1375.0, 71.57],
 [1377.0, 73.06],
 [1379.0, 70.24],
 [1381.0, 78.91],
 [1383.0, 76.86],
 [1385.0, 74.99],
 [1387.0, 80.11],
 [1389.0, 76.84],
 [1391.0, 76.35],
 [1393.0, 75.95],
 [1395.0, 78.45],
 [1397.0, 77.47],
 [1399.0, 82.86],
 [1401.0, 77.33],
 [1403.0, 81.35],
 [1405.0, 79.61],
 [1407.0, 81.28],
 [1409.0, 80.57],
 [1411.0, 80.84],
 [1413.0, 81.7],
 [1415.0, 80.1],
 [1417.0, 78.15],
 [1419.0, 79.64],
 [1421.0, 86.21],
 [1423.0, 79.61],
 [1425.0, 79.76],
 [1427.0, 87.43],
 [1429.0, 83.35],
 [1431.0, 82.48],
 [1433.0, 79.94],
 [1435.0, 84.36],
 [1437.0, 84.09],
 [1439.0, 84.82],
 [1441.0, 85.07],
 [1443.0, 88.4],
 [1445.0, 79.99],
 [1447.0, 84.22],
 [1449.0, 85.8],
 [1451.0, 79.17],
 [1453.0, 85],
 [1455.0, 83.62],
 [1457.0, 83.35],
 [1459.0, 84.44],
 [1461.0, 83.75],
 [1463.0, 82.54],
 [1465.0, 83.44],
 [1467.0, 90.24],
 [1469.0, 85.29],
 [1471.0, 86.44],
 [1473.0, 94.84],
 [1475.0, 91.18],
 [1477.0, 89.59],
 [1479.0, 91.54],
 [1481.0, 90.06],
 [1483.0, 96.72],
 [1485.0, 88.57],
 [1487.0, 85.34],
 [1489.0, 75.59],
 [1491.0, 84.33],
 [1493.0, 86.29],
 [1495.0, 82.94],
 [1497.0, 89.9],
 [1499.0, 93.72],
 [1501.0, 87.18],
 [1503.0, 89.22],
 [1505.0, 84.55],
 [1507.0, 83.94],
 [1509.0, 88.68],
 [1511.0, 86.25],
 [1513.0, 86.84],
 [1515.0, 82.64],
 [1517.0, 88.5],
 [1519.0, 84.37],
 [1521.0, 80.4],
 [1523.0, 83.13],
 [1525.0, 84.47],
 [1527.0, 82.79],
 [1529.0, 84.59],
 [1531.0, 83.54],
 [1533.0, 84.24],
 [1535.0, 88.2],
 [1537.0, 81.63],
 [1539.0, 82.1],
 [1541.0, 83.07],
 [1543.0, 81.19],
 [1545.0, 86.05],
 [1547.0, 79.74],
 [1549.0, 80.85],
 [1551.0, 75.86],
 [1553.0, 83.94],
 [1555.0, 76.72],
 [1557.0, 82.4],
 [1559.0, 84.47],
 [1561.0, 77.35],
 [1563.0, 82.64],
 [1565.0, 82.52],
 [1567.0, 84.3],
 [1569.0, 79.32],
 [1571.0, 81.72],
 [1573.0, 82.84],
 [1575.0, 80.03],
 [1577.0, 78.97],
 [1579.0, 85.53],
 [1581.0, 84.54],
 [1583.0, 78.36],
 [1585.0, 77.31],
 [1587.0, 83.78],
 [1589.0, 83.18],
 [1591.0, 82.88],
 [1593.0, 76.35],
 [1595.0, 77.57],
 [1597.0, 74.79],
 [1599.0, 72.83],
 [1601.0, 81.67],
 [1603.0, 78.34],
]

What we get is -2.5 mm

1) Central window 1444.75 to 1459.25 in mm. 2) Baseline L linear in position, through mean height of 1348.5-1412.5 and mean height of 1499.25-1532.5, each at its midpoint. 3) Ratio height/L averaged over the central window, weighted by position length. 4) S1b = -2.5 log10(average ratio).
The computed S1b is -0.04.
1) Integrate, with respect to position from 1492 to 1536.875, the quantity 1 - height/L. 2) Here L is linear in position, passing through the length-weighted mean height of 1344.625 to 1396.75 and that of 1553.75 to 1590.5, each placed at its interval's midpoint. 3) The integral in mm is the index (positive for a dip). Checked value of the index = -3.7 mm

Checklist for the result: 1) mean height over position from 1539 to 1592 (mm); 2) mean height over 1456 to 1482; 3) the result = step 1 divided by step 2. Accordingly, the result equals 0.9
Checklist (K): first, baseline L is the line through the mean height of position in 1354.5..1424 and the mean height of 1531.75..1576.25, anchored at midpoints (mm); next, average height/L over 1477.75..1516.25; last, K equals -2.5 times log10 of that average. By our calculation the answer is -0.09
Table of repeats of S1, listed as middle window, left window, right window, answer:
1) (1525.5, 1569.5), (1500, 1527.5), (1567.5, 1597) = 0.4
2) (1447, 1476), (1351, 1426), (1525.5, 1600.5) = -2.7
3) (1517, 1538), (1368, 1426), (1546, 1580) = -0.9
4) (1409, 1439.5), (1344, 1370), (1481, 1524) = -1.4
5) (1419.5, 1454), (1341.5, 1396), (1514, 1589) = -3.0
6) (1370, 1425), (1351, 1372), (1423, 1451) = -0.5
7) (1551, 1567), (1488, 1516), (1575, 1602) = 0.1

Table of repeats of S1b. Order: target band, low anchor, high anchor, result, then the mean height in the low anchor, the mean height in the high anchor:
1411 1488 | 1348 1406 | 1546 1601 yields -0.11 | 74.6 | 80.4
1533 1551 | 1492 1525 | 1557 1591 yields 0.02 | 86.1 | 81.7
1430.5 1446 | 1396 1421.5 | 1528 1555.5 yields -0.04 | 80.4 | 82.4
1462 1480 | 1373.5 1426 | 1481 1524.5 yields -0.06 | 78.4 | 86.2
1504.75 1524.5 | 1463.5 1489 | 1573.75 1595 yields 0.01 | 88.8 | 80.9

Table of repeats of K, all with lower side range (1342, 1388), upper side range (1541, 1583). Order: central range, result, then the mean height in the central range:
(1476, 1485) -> -0.18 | 91.6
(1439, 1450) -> -0.11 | 84.7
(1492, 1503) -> -0.12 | 88.1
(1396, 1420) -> -0.08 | 80.1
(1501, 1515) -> -0.09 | 86.3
